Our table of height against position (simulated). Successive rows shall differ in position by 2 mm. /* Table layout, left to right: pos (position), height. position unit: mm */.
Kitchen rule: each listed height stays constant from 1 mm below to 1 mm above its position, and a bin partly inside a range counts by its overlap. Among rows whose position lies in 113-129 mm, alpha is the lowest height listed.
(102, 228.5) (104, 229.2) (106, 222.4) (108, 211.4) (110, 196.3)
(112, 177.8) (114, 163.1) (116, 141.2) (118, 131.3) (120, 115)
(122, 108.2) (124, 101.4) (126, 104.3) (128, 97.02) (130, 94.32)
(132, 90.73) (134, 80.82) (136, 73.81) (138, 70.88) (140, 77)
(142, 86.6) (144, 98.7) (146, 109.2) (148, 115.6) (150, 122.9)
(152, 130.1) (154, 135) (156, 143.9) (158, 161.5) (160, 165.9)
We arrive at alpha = 97.02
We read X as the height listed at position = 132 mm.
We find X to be 90.73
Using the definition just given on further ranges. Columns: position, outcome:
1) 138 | 70.88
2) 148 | 115.6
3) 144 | 98.7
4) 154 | 135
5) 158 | 161.5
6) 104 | 229.2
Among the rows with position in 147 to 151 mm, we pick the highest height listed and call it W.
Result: 122.9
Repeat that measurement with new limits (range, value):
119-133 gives 115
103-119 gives 229.2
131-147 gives 109.2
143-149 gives 115.6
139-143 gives 86.6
